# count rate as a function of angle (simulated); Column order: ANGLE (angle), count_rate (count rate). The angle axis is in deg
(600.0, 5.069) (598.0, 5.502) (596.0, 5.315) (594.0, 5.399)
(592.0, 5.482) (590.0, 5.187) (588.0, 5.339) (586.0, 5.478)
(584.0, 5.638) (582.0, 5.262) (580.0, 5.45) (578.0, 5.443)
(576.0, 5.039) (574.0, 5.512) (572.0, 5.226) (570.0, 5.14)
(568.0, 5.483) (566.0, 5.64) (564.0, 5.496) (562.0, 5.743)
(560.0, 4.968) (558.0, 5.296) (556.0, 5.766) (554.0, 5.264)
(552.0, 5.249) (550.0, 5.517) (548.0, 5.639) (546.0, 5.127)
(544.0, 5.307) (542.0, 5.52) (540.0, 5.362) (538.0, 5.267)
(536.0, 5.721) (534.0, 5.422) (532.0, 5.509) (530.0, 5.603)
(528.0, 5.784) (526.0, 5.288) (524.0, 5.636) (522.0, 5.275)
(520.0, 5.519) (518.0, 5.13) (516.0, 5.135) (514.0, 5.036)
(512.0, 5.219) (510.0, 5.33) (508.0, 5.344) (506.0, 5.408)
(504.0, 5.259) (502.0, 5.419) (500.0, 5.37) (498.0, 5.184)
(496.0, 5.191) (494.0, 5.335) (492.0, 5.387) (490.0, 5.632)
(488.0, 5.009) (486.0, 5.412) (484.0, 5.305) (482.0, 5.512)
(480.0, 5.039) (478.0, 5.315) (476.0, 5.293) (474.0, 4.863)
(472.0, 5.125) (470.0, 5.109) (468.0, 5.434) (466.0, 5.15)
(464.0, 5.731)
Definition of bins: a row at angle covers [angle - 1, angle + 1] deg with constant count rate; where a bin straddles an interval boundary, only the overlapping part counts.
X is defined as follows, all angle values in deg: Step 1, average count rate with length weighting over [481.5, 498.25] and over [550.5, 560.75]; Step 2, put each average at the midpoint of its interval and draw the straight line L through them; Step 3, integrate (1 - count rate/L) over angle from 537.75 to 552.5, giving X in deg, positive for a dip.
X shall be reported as -0.2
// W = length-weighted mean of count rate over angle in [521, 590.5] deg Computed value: 5.42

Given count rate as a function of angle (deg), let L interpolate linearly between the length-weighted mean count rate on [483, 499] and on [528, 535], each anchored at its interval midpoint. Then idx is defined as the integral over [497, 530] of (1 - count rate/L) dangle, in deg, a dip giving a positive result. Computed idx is 0.61 deg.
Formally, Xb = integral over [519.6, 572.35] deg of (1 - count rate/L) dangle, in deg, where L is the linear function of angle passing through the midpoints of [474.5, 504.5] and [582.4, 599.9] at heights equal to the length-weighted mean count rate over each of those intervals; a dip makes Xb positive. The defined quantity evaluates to -0.8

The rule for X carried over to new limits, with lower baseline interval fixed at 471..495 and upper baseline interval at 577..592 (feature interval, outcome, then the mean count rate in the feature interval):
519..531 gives -0.4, 5.52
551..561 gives 0.1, 5.31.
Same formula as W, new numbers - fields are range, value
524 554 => 5.45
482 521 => 5.3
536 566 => 5.41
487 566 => 5.38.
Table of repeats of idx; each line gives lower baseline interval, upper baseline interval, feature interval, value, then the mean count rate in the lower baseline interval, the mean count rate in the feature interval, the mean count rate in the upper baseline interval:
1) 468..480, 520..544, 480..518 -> 0.0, 5.16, 5.29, 5.48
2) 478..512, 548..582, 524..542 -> -0.5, 5.32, 5.5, 5.39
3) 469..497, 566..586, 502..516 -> 0.0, 5.25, 5.27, 5.38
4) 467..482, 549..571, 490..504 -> -0.2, 5.19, 5.33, 5.41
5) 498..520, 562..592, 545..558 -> -0.2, 5.27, 5.42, 5.4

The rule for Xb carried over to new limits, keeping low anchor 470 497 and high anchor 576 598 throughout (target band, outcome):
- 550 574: -0.19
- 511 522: 0.18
